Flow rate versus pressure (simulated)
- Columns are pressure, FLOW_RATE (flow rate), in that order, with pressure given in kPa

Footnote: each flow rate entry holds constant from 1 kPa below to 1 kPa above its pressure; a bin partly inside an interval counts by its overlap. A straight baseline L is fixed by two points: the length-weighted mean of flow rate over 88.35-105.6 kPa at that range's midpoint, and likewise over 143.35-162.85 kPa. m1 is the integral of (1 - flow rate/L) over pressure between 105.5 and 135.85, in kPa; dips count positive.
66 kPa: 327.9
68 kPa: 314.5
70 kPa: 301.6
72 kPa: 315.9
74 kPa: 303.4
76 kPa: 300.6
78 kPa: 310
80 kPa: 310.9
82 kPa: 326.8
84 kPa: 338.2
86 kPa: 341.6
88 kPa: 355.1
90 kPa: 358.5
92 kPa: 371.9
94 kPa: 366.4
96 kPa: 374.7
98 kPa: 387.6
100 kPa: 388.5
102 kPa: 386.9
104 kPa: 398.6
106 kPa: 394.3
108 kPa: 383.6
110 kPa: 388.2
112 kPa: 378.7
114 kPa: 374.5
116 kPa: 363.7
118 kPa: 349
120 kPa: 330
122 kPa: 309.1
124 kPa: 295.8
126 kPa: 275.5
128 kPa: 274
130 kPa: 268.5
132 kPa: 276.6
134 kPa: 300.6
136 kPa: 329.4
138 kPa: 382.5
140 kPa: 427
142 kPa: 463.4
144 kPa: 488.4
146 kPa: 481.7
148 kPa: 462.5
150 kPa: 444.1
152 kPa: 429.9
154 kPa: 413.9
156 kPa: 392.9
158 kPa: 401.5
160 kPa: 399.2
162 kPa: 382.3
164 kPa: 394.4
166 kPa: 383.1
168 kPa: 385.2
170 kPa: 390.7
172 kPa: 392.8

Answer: 5.3 kPa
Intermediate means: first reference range 379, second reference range 429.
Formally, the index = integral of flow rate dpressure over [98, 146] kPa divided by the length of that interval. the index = 361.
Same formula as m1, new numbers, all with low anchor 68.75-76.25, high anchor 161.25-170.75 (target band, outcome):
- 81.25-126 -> -3.72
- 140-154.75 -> -3.29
